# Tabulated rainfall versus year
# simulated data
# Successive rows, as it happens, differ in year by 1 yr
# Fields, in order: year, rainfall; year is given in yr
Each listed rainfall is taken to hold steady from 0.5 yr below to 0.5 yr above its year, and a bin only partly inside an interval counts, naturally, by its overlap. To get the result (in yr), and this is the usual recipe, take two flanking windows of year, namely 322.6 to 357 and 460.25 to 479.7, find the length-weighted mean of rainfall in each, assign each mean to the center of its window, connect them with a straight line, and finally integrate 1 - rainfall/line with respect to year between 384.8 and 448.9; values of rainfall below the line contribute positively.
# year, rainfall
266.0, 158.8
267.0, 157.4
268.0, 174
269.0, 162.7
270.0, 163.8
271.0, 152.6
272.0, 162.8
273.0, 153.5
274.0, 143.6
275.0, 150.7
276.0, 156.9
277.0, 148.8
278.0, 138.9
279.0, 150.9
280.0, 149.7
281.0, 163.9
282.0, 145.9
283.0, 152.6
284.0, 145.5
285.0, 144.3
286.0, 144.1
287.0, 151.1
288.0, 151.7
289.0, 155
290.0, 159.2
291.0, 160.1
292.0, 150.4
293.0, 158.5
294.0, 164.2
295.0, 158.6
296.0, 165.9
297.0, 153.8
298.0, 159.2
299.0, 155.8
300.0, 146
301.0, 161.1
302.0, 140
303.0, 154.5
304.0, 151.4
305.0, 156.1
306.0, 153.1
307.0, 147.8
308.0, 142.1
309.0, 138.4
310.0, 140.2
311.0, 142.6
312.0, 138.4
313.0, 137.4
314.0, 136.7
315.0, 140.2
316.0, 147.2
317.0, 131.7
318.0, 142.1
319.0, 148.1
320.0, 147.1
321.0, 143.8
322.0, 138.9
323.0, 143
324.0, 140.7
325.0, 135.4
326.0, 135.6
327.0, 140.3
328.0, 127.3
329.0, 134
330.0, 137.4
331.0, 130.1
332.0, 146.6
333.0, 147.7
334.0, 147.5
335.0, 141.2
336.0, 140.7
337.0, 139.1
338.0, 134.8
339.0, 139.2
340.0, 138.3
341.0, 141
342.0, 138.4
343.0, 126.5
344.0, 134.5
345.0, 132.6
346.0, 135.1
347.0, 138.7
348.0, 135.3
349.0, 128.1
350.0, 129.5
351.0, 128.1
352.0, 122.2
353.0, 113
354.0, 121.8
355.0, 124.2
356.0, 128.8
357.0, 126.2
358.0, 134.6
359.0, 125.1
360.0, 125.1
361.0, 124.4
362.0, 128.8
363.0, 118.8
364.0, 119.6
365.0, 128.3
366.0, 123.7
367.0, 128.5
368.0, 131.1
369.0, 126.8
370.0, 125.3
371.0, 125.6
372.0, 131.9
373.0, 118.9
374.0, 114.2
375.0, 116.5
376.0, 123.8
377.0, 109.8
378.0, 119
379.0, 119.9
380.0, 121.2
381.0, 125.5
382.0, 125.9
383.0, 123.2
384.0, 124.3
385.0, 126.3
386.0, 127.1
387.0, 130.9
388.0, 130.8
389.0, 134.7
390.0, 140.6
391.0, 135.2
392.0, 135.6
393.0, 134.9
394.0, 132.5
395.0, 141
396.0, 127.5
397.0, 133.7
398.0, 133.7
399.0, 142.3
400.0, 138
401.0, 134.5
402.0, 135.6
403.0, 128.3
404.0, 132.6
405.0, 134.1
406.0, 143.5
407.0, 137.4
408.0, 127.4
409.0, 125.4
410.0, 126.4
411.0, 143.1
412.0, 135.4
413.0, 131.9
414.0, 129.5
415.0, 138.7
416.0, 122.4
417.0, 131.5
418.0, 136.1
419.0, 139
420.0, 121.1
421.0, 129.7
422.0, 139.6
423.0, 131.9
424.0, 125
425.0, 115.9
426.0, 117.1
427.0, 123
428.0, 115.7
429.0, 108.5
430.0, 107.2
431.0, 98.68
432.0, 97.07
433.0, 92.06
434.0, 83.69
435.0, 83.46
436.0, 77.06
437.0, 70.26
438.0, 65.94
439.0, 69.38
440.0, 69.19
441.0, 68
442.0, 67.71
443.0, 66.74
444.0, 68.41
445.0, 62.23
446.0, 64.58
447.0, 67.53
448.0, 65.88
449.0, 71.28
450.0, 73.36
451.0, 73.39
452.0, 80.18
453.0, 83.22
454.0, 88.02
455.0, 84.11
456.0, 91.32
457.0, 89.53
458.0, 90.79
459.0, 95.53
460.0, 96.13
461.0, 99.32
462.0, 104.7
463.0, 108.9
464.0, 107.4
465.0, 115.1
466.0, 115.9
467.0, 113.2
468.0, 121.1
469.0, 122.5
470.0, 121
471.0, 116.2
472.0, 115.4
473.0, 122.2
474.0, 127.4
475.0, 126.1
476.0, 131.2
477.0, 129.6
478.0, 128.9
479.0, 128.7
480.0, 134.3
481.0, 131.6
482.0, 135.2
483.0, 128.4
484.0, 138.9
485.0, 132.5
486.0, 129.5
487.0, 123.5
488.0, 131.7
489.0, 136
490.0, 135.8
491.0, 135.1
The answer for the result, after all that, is 5.6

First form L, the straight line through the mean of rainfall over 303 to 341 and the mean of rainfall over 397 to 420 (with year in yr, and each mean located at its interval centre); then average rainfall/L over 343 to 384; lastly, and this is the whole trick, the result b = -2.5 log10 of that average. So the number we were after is 0.10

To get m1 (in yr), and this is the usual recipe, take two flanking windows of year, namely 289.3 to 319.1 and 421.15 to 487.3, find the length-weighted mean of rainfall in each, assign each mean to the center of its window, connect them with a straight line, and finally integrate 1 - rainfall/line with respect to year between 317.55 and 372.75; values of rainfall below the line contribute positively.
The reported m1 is 1.45 yr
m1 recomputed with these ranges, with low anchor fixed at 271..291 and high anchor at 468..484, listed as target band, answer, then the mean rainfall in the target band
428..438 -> 3.13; 90.9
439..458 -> 8.13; 74.5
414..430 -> 0.93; 126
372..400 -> 2.03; 128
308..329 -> 0.99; 140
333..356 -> 1.60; 133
